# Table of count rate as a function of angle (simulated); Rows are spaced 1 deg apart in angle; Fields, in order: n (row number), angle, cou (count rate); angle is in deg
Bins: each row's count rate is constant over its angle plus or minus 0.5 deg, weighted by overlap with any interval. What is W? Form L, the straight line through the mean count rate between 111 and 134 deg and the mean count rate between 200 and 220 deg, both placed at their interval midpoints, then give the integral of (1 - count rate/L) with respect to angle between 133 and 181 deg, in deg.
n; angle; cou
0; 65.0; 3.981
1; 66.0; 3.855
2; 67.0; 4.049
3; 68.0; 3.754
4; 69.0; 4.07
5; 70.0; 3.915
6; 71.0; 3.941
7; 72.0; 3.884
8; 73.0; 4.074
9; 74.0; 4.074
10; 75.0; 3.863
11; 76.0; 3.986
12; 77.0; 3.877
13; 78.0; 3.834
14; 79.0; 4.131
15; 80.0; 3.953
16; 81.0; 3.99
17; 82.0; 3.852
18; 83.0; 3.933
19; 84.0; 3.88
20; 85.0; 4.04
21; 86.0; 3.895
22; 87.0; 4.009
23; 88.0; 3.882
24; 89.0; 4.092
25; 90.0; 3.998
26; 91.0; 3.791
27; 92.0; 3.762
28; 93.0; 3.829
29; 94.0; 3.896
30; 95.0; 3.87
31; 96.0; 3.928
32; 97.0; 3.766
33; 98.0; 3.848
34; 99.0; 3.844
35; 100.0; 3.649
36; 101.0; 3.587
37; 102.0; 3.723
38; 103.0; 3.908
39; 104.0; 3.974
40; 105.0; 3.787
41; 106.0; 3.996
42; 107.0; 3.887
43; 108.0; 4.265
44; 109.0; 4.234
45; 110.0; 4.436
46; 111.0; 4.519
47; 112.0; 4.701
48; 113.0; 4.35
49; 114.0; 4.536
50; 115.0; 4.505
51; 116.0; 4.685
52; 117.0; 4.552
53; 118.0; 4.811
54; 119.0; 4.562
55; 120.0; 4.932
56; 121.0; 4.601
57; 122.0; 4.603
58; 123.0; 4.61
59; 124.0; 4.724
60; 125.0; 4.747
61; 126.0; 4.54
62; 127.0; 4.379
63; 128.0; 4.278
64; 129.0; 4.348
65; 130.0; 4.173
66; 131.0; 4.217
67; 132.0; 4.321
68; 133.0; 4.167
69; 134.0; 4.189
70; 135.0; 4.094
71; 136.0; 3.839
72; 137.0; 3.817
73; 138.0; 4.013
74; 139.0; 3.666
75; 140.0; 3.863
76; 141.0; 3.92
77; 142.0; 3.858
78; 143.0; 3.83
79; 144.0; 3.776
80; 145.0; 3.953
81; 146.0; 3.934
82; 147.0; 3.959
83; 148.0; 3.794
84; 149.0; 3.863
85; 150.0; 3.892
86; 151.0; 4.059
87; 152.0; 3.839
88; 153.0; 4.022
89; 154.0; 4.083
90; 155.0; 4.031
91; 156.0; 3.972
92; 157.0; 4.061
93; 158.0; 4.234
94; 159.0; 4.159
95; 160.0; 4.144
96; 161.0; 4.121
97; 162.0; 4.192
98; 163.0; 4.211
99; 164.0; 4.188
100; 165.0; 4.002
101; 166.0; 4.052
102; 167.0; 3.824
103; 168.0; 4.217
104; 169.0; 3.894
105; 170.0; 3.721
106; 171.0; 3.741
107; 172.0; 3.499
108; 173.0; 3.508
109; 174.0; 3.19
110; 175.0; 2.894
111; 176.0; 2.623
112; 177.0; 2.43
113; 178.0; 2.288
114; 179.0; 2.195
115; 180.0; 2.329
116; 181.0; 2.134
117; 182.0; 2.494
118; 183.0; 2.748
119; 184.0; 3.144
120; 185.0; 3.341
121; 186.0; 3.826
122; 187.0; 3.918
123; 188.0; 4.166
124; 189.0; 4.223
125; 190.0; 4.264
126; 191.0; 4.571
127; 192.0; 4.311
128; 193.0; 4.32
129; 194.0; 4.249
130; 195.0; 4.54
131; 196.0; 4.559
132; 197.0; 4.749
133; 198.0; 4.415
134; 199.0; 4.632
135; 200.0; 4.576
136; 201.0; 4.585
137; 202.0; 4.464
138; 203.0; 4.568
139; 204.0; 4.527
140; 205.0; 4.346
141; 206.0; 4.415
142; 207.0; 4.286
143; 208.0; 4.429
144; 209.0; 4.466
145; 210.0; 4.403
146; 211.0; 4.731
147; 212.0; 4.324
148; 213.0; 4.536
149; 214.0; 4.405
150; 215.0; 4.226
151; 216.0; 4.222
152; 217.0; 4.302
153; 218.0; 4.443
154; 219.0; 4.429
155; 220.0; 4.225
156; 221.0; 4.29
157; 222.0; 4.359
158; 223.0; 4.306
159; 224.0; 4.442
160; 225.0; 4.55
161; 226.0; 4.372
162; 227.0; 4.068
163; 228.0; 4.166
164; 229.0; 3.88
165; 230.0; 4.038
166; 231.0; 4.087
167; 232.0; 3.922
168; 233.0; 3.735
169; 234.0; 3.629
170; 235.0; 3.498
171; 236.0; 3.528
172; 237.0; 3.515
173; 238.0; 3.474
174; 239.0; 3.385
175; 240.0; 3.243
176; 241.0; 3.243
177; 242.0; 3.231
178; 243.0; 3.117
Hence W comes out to 7.99 deg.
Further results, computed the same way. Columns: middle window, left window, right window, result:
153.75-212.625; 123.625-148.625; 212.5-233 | 3.83 deg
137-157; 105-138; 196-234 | 2.09 deg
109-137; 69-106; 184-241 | -3.26 deg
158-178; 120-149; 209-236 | 2.31 deg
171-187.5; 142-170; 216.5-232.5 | 4.64 deg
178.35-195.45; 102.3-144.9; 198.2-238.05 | 2.77 deg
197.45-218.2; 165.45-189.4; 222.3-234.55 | -3.78 deg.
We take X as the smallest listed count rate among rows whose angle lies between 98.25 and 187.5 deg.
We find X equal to 2.134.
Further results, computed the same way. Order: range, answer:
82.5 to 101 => 3.587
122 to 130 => 4.173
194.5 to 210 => 4.286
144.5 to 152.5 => 3.794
